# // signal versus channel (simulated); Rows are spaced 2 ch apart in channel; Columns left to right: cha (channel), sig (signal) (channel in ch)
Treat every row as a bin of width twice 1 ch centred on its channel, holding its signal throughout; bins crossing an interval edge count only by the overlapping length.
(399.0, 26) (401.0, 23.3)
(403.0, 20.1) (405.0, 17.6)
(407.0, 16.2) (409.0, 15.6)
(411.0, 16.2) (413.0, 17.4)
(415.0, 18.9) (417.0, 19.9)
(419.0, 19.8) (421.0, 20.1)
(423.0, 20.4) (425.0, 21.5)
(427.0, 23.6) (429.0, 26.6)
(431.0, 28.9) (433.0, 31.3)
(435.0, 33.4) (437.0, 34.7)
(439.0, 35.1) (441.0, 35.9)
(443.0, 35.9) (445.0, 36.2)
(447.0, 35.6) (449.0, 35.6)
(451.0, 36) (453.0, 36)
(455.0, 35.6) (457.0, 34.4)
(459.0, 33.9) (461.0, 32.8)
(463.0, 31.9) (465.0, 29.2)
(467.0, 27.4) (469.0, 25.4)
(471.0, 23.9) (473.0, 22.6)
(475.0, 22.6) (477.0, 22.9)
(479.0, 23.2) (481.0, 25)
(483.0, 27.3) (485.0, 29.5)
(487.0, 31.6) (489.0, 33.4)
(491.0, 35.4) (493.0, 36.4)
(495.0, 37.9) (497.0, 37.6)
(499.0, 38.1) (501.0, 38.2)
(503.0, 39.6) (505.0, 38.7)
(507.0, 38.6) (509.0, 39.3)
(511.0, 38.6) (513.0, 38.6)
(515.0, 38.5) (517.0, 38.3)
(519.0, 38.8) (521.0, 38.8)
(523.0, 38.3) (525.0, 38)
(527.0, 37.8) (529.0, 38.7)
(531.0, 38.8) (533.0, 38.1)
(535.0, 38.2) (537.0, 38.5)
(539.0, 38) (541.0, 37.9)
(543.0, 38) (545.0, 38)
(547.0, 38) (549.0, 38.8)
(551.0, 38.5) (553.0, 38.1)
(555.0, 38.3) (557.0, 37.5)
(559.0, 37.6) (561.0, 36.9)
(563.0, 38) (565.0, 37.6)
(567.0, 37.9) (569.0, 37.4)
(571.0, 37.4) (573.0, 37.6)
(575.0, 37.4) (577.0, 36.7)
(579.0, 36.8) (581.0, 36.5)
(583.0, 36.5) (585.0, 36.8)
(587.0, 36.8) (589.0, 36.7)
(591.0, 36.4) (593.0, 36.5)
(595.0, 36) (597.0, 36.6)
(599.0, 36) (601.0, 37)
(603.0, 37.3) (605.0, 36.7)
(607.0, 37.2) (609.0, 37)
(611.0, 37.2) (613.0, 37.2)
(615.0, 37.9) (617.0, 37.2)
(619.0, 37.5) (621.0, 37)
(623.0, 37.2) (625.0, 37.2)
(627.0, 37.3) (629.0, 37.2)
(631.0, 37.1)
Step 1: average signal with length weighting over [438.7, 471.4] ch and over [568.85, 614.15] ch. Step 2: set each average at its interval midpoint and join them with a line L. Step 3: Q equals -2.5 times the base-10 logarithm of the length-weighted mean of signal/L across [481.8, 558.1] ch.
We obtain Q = -0.074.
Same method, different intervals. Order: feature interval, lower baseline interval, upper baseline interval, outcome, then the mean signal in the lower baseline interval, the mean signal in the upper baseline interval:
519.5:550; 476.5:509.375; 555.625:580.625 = -0.073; 33.7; 37.4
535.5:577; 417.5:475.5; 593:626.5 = -0.096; 29.8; 37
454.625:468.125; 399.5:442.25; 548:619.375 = -0.180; 23.7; 37.2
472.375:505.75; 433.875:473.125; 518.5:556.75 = 0.110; 32.8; 38.3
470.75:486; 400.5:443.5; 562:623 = 0.152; 24.1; 37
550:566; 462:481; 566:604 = -0.111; 25.4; 36.9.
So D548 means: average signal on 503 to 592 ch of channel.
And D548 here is 37.9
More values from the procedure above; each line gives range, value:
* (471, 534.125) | 34.6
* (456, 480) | 27.5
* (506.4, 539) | 38.5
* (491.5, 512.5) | 38.2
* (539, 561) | 38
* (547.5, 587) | 37.5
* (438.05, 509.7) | 32.7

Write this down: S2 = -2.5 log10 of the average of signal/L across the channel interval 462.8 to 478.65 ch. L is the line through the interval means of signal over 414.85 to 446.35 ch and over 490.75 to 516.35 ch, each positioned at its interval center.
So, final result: 0.30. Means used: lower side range 28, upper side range 38.2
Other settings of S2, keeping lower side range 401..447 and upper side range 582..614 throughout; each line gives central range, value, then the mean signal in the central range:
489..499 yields -0.23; 36.6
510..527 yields -0.22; 38.4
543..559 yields -0.14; 38.1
